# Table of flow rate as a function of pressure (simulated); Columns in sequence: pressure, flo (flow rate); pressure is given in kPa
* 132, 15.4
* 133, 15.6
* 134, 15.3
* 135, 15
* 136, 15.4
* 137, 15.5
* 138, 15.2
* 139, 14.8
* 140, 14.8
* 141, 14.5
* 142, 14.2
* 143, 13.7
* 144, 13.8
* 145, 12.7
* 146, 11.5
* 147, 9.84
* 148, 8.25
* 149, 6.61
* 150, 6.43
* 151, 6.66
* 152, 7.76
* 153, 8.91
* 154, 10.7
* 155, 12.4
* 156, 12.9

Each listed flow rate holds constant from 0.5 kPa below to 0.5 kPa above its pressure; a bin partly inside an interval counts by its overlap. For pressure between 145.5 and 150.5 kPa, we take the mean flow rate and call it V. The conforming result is 8.53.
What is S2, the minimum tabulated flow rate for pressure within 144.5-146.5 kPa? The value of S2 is 11.5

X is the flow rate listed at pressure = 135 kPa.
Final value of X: 15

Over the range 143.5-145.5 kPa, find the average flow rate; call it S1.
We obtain 13.2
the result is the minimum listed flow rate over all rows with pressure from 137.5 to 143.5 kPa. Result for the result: 13.7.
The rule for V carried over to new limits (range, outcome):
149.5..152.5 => 6.95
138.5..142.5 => 14.6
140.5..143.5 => 14.1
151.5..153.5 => 8.34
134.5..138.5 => 15.3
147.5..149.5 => 7.43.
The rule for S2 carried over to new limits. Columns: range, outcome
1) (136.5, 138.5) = 15.2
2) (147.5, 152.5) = 6.43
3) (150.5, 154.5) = 6.66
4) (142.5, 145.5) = 12.7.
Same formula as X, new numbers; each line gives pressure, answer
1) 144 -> 13.8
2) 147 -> 9.84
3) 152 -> 7.76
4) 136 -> 15.4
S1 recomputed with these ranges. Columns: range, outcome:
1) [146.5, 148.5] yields 9.04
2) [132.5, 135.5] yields 15.3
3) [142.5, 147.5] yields 12.3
